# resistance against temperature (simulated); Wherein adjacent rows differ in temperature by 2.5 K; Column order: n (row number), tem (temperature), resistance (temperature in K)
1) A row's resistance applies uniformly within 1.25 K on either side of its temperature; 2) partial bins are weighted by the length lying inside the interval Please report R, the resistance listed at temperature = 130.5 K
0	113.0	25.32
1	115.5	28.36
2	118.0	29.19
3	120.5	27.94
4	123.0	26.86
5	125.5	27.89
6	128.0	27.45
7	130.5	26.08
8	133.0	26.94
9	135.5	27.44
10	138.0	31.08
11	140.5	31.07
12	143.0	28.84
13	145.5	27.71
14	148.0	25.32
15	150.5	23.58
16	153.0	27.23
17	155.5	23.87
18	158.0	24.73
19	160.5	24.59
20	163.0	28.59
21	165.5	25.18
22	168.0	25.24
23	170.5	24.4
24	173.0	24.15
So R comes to 26.08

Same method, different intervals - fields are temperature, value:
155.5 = 23.87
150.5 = 23.58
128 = 27.45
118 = 29.19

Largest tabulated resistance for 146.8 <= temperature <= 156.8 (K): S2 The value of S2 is 27.23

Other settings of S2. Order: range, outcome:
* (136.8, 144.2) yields 31.08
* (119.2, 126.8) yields 27.94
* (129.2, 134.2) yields 26.94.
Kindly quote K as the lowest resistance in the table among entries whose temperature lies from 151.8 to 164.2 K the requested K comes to 23.87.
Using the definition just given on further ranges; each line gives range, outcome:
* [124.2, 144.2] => 26.08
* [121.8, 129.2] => 26.86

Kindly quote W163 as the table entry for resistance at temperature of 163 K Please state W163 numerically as 28.59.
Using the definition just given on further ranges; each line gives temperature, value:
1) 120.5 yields 27.94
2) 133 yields 26.94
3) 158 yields 24.73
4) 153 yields 27.23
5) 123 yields 26.86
